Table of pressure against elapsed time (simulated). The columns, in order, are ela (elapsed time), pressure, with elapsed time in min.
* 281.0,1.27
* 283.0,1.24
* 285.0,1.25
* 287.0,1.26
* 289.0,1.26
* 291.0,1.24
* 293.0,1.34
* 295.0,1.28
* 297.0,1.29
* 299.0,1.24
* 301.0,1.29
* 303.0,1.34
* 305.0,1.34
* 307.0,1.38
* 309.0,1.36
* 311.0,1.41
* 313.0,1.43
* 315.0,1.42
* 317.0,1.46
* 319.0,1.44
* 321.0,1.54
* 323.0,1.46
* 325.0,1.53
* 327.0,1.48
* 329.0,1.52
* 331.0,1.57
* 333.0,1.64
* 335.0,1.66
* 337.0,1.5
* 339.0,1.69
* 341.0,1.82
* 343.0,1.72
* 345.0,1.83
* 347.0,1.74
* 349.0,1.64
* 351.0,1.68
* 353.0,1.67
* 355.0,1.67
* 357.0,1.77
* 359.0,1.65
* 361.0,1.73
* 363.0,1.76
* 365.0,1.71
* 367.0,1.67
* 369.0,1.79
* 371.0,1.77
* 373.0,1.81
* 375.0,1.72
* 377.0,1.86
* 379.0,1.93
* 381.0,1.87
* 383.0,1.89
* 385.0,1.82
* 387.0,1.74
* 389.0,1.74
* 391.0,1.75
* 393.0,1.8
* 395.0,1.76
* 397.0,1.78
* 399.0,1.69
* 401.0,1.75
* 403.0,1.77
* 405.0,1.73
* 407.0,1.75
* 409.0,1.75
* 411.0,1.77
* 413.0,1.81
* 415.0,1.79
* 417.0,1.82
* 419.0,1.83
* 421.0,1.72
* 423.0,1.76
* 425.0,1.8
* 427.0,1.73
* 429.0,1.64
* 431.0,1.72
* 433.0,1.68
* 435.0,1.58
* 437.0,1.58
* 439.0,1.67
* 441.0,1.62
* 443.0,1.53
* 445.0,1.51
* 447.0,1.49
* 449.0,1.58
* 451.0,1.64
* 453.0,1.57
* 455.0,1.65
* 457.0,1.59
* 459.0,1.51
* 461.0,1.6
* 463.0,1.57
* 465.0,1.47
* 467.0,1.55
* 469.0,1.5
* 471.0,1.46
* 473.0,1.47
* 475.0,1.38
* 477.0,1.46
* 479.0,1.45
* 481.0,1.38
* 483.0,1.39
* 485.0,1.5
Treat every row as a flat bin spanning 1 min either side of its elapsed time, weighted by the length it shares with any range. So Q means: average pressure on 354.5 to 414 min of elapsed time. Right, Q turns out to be 1.77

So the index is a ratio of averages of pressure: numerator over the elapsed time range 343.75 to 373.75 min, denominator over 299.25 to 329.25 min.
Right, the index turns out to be 1.22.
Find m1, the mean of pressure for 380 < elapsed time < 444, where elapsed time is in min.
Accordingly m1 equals 1.74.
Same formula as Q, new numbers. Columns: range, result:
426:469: 1.59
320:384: 1.7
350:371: 1.71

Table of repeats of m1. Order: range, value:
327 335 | 1.57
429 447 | 1.61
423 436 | 1.7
